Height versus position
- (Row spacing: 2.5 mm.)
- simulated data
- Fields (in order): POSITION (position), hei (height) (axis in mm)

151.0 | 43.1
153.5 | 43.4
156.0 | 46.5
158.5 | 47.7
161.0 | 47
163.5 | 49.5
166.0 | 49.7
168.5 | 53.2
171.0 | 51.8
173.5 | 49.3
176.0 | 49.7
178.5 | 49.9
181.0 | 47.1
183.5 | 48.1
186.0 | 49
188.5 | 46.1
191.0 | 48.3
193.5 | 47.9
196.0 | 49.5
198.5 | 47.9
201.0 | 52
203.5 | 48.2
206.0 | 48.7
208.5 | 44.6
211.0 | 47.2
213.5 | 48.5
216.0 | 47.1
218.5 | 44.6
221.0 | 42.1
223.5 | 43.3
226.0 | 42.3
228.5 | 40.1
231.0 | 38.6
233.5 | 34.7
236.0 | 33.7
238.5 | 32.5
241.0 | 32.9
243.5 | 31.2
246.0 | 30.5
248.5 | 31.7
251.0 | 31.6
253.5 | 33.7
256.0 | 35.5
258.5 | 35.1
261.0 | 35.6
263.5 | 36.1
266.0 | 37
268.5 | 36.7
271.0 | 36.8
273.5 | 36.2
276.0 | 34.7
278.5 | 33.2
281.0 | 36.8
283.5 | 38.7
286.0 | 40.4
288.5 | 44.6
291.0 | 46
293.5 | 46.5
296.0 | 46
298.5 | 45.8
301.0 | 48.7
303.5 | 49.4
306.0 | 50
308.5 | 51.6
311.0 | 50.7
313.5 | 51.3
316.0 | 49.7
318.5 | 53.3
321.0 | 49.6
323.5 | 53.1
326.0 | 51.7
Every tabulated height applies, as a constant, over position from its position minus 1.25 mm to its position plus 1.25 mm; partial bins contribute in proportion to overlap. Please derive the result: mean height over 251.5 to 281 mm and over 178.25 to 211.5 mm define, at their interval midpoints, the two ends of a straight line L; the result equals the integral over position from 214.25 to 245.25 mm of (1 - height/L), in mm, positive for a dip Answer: 2.6 mm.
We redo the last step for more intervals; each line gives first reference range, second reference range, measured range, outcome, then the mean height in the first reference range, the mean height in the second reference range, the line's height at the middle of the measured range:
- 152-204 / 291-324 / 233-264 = 9.9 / 48.6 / 49.5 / 49.1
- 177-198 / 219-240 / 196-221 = -2.3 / 48.2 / 38.6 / 43.4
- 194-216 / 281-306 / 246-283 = 8.9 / 48.2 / 45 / 46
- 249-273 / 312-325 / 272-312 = 0.5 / 35.3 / 51.4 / 44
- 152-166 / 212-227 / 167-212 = -2.9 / 47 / 44.7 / 45.9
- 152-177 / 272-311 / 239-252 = 3.9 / 48.7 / 43.4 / 45.3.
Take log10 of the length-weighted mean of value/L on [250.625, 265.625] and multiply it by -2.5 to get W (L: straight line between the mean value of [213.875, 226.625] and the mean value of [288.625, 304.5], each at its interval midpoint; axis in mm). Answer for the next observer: 0.29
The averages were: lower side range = 44.3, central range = 34.9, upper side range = 46.9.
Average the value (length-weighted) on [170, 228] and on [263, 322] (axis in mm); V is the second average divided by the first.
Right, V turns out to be 0.92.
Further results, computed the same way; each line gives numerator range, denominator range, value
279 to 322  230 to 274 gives 1.36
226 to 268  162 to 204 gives 0.70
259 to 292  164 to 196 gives 0.77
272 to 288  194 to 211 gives 0.77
